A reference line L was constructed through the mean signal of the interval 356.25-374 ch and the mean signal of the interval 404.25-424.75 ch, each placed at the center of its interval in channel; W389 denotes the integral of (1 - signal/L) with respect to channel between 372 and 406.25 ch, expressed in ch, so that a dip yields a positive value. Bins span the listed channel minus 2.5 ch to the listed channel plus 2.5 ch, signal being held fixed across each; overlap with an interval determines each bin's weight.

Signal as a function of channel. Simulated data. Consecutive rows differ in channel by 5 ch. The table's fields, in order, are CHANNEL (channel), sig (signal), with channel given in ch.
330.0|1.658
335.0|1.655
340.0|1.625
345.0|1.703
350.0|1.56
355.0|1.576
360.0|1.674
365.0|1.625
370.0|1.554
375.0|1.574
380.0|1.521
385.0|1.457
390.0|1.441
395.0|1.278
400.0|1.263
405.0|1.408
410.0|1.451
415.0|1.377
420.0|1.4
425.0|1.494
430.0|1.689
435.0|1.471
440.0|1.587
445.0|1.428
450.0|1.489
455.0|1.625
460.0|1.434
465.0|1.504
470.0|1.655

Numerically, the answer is 2.2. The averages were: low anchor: 1.61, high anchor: 1.42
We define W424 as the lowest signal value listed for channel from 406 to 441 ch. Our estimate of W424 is 1.377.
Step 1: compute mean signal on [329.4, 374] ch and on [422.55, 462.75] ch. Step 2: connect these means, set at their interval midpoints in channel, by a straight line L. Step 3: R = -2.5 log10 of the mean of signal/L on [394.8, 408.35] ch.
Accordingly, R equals 0.18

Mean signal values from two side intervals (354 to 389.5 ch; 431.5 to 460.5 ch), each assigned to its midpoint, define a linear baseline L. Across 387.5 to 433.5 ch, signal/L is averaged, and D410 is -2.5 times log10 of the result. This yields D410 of 0.08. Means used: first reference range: 1.56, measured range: 1.42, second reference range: 1.52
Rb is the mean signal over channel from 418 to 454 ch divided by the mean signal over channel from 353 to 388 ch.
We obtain 1.0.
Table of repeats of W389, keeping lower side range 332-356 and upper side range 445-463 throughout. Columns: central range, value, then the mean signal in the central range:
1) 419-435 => 0.03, 1.53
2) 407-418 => 0.97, 1.41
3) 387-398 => 1.49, 1.36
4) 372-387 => 0.63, 1.52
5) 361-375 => 0.04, 1.6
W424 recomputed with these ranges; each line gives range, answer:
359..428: 1.263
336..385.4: 1.457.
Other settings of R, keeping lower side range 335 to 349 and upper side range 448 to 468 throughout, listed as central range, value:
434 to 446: 0.02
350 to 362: 0.02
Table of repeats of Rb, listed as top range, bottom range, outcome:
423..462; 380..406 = 1.11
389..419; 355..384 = 0.86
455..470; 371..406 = 1.07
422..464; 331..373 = 0.94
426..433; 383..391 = 1.13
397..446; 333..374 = 0.90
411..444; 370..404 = 1.05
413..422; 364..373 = 0.88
